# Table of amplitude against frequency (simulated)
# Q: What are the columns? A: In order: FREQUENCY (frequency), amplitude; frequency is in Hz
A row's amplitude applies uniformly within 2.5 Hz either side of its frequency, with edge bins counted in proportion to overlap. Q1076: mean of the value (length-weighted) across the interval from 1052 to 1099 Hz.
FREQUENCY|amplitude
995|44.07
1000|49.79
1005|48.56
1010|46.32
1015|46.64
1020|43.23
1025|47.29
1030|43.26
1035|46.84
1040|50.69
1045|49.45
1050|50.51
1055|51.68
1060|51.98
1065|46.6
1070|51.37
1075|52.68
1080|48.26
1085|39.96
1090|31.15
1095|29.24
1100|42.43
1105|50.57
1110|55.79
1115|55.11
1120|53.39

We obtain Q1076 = 44.8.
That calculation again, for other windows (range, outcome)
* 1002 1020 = 46.7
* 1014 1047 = 46.7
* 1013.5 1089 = 47.7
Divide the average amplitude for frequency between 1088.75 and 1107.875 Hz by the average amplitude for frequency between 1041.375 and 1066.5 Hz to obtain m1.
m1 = 0.8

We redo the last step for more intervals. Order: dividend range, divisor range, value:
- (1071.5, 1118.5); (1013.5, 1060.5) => 0.94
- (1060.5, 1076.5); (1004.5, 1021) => 1.09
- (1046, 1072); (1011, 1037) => 1.11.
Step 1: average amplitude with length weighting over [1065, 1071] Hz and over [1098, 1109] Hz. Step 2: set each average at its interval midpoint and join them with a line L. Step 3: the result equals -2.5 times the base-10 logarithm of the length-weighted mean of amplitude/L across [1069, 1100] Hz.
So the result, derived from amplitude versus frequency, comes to 0.171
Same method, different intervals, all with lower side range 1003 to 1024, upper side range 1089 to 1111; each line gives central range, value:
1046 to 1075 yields -0.158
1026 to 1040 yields -0.027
